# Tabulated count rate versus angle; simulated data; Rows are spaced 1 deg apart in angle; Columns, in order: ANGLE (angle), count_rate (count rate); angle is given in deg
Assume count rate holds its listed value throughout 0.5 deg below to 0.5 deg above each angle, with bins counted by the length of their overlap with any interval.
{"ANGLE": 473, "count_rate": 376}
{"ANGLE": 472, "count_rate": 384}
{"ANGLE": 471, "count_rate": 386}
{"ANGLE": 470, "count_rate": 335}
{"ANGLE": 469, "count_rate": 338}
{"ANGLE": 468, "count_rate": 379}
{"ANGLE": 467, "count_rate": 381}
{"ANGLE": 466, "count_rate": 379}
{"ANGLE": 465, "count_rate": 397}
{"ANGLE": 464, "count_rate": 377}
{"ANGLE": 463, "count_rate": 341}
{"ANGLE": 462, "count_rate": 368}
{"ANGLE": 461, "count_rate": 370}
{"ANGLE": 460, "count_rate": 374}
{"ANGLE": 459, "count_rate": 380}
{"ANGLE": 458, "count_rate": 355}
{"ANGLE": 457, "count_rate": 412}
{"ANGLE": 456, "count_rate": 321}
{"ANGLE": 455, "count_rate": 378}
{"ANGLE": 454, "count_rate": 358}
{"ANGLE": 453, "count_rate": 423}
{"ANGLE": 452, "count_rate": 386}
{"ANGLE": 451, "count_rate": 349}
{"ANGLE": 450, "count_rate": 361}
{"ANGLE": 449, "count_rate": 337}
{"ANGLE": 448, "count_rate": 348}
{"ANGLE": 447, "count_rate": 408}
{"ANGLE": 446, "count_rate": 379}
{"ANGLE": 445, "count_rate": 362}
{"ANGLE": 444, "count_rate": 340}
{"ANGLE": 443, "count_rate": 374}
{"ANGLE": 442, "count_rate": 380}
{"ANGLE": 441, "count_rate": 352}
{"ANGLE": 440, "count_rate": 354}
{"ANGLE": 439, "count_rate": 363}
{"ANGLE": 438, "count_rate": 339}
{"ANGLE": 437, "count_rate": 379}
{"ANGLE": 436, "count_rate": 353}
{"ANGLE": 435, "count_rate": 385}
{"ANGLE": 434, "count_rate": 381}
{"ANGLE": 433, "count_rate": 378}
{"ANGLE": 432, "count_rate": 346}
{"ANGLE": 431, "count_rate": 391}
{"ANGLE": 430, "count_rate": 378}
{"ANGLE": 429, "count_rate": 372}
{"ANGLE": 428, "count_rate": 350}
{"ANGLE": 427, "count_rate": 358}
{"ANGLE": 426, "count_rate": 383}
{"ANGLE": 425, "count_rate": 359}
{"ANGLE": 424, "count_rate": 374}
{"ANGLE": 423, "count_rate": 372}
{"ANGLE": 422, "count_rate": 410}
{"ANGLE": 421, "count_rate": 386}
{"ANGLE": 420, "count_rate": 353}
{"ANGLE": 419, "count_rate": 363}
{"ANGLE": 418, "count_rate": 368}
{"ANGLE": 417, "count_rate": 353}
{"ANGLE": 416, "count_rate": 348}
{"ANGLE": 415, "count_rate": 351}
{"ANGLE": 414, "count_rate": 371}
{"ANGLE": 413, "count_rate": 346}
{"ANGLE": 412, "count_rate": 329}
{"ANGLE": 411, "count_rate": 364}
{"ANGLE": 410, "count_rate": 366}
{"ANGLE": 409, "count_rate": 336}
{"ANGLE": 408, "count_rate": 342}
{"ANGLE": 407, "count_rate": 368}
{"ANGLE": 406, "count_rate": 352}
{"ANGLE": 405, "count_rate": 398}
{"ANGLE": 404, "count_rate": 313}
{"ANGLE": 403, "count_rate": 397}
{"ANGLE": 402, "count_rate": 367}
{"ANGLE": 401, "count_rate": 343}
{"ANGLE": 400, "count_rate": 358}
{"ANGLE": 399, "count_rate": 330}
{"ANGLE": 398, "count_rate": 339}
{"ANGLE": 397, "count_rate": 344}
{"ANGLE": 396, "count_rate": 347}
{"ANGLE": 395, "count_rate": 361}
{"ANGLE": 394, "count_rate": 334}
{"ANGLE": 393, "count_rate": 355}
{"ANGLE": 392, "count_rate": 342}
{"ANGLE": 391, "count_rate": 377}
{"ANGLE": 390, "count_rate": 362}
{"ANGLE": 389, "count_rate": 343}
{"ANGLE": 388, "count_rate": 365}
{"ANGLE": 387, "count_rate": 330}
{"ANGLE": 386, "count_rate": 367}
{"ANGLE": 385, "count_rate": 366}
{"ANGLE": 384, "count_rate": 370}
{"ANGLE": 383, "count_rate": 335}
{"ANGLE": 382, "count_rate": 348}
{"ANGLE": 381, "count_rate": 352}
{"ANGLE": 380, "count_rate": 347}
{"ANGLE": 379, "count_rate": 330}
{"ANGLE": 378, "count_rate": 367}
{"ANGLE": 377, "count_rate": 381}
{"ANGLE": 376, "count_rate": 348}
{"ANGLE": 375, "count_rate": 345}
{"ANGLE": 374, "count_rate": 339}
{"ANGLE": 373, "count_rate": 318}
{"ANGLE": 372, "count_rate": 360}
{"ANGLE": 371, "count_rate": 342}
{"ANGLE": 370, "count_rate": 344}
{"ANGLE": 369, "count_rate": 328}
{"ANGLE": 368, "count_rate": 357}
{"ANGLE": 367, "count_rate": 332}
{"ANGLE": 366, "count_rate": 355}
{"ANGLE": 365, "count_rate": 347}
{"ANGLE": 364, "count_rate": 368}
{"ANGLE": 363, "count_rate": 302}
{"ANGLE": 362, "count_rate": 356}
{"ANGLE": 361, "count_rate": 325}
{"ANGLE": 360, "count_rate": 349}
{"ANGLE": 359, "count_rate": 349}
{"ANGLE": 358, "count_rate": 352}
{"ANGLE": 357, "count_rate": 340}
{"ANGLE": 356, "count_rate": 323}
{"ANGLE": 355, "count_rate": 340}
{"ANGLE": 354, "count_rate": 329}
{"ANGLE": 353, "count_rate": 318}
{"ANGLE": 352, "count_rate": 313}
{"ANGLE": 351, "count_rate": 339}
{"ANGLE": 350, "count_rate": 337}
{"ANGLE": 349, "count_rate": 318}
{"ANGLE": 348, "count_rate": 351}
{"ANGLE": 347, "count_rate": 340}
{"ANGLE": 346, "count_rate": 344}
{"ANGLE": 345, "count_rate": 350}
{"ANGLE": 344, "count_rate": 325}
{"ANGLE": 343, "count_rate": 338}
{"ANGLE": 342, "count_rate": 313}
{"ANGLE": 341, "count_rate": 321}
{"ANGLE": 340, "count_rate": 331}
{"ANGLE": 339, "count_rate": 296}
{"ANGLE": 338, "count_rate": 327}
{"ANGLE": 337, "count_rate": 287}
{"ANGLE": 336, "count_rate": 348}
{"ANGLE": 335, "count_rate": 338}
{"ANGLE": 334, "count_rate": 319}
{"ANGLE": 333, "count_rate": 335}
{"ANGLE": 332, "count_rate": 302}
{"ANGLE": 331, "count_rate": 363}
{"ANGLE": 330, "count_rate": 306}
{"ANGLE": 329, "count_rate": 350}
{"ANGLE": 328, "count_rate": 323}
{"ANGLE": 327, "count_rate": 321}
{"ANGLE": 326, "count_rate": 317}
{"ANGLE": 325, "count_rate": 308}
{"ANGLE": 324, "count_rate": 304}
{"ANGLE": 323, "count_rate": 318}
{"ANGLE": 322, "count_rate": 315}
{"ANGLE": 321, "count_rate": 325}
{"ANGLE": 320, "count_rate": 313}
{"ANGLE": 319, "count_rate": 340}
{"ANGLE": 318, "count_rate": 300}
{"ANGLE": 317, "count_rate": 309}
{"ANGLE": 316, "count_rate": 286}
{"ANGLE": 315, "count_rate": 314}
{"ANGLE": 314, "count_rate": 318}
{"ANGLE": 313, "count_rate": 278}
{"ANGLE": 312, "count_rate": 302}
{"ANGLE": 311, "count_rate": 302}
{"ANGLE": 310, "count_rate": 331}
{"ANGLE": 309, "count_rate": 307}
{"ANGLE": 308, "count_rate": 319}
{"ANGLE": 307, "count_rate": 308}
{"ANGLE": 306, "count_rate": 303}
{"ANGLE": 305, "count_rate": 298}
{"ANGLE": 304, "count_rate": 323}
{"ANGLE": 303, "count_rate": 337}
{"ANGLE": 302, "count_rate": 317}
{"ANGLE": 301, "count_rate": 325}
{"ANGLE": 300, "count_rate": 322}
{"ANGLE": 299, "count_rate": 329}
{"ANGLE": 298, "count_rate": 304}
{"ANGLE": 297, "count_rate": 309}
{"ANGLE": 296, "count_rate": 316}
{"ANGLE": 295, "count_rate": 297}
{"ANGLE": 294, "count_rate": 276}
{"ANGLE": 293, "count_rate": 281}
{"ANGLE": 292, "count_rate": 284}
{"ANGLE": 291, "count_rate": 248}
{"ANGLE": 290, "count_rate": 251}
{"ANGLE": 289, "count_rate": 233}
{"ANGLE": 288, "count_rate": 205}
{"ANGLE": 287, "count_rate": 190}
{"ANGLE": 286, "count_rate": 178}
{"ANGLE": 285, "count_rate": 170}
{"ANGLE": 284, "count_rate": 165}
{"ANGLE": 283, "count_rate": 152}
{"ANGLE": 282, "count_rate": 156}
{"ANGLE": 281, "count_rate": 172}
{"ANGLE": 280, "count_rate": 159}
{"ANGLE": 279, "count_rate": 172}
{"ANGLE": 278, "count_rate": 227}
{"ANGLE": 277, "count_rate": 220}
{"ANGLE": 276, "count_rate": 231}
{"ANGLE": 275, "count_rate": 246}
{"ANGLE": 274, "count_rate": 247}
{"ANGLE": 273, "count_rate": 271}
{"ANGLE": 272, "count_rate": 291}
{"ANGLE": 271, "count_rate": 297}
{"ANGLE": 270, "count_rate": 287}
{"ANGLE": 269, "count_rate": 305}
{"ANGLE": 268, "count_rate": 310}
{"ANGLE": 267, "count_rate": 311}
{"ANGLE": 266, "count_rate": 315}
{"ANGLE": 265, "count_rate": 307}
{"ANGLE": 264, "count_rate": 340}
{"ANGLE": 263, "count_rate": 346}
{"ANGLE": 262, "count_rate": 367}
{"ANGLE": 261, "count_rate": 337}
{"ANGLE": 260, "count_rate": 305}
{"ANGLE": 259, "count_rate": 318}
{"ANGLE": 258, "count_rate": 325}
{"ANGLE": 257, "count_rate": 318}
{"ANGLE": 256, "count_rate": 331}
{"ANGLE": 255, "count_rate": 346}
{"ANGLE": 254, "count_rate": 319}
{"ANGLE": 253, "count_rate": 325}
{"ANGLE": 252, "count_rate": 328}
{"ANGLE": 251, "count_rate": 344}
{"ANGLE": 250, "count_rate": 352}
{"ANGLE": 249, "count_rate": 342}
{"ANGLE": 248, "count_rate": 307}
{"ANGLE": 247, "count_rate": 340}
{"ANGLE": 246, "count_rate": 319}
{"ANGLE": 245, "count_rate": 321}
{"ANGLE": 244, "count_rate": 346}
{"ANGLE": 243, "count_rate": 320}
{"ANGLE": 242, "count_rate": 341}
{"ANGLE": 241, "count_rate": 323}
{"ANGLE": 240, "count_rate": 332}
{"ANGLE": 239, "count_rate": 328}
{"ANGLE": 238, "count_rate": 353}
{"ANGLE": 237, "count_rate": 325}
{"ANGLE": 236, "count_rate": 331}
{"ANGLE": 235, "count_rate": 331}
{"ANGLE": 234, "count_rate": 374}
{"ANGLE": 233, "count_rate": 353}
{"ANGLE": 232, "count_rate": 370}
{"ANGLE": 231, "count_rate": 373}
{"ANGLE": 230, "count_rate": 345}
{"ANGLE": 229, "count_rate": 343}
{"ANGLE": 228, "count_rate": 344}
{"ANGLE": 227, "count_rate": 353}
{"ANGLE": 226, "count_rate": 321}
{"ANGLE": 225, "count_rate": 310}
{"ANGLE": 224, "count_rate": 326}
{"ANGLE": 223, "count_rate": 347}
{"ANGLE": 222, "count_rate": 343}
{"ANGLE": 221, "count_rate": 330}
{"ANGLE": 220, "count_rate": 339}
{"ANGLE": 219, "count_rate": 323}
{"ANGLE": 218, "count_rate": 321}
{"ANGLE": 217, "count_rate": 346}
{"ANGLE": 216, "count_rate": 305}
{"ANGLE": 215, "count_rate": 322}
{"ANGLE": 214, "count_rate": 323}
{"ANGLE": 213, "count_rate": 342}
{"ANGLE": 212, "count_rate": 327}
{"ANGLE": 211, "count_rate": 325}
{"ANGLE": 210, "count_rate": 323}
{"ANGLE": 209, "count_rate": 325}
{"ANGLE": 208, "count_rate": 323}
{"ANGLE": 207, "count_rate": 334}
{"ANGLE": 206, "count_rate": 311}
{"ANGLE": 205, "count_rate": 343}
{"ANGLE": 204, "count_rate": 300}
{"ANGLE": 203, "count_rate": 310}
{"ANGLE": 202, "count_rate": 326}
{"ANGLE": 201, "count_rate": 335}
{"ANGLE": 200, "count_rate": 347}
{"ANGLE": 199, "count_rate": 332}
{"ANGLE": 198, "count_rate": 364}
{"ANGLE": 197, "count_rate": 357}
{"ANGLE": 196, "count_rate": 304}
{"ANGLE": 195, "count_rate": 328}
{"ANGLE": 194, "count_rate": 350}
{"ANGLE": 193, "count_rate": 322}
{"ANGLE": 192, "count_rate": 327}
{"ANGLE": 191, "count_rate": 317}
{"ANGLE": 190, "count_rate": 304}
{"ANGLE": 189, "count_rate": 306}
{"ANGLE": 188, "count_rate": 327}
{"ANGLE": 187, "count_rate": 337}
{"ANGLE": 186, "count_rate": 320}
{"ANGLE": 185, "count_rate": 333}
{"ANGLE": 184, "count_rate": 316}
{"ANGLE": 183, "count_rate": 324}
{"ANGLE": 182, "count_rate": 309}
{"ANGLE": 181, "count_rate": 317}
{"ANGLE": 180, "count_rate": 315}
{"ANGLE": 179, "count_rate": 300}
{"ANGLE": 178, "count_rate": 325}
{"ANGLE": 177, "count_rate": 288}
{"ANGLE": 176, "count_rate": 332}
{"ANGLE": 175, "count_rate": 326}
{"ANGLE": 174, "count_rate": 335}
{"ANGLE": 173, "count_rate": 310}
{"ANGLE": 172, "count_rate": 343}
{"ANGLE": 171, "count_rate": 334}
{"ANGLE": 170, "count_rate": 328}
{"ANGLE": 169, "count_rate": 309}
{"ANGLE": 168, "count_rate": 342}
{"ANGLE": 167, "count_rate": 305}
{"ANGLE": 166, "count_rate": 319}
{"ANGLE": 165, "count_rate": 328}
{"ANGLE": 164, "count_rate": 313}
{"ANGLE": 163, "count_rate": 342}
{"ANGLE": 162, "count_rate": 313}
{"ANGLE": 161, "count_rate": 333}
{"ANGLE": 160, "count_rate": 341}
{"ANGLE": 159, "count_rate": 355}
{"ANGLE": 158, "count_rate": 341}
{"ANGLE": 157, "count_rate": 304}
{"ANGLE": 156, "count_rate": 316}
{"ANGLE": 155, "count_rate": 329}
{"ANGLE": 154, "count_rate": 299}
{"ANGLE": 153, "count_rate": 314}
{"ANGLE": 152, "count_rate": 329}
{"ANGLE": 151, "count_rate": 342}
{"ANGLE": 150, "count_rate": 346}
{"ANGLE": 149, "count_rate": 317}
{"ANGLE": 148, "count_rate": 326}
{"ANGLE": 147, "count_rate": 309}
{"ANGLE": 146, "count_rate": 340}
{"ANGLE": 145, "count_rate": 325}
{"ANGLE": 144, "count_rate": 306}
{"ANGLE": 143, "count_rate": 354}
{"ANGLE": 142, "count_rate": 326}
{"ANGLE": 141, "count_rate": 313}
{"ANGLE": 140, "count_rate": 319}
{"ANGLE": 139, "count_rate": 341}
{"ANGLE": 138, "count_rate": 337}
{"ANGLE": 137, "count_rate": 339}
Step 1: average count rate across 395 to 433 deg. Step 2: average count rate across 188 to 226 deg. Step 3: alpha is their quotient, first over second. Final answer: 1.10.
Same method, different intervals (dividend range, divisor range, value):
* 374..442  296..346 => 1.13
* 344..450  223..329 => 1.17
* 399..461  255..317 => 1.31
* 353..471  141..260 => 1.09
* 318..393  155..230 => 1.03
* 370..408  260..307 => 1.31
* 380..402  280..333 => 1.23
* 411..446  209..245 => 1.09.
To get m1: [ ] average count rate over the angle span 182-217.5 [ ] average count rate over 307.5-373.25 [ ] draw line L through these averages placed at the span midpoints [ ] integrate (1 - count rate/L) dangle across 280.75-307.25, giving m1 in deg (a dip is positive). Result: 5.30 deg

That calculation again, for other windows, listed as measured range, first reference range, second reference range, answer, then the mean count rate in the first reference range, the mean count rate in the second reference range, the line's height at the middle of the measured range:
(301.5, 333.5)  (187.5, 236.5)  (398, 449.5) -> 2.95 deg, 332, 363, 347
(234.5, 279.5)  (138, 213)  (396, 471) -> 3.51 deg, 325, 364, 338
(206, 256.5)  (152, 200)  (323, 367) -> -1.18 deg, 324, 330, 326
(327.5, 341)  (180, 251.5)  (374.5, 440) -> 0.91 deg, 331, 359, 348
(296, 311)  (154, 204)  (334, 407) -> 0.92 deg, 325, 343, 337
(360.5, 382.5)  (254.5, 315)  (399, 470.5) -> -1.08 deg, 279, 365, 329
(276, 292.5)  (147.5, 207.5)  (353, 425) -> 6.76 deg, 325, 351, 338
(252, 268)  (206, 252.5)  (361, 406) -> 0.51 deg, 334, 350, 337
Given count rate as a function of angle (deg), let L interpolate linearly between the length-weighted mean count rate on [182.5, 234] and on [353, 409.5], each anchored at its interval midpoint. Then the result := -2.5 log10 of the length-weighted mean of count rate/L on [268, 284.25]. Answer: 0.42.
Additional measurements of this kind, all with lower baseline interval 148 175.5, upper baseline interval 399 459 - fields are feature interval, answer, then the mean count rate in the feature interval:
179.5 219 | 0.02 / 326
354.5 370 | 0.04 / 342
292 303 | 0.13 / 308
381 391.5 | 0.01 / 356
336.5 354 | 0.08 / 326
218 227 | 0.01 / 331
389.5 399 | 0.03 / 350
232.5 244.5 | 0.00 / 338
